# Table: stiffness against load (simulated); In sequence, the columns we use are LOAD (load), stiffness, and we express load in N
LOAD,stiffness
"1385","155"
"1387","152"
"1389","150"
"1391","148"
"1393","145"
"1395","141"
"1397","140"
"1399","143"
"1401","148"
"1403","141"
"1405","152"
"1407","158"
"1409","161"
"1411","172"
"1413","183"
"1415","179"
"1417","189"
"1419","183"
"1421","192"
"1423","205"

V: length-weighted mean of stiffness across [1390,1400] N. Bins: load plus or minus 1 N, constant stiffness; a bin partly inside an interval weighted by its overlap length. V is 143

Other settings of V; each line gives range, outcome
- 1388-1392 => 149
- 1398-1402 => 146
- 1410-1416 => 178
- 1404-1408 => 155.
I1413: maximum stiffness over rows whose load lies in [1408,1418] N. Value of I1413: 189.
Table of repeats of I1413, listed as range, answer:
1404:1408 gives 158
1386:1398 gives 152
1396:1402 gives 148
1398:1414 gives 183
